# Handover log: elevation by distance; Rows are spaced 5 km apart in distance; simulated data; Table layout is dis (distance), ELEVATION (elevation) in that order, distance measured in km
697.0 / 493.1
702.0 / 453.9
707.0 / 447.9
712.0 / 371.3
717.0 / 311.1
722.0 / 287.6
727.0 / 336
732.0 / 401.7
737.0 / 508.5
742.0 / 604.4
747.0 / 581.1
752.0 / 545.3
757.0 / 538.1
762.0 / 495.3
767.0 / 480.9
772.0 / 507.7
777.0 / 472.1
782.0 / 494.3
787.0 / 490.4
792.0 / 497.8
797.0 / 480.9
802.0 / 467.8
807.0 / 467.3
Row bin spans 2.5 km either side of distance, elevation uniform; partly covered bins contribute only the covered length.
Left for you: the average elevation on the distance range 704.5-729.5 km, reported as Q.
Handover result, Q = 351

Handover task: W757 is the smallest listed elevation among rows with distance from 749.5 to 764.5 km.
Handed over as 495.3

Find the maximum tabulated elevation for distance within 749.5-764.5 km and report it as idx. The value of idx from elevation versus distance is 545.3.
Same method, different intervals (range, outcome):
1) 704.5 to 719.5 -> 447.9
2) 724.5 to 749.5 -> 604.4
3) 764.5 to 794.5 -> 507.7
